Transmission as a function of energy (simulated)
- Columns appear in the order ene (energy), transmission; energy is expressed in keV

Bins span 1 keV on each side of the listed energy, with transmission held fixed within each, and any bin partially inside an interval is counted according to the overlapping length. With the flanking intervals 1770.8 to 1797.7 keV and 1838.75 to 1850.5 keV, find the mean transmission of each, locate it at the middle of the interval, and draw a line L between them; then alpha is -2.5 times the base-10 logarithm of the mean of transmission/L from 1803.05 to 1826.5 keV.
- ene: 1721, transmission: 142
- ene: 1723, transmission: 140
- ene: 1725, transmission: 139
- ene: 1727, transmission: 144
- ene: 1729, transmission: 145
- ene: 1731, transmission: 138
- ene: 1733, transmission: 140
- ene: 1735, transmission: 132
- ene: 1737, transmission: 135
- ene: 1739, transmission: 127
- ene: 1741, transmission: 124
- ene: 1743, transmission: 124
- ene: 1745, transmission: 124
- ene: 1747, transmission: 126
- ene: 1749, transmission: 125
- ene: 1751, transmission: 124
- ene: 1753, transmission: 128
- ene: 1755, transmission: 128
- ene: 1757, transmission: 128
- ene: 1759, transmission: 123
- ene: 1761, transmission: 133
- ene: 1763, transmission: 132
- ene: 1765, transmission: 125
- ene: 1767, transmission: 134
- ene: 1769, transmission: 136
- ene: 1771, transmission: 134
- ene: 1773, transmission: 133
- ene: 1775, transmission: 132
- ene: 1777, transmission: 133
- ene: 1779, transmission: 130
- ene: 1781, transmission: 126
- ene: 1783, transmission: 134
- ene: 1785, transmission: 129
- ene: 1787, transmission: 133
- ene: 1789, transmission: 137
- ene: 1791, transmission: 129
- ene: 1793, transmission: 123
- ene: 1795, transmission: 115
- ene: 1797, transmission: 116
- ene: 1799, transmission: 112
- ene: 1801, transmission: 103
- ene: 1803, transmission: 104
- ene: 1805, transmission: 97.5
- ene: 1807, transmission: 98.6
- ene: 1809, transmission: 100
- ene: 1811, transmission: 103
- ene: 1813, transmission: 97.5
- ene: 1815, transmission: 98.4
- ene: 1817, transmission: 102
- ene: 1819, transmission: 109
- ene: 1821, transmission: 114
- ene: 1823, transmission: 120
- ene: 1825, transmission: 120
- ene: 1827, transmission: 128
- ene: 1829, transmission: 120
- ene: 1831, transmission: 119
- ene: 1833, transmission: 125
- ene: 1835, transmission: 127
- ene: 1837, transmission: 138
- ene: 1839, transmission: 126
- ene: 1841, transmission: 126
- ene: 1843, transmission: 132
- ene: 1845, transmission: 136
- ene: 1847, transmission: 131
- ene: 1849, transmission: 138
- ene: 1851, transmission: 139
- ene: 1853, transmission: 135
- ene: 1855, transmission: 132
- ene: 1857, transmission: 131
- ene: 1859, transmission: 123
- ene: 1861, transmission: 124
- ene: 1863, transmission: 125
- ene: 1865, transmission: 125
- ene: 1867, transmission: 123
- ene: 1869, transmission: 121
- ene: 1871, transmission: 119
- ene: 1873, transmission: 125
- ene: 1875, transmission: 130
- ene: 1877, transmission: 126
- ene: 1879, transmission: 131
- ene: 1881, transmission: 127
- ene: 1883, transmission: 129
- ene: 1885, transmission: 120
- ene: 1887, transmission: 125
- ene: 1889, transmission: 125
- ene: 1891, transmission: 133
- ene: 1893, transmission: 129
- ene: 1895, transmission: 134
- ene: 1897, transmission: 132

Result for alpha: 0.23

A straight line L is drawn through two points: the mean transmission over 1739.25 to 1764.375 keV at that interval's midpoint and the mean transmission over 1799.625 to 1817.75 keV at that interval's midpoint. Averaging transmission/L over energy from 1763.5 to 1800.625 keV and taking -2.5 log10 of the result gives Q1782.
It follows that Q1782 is -0.137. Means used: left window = 127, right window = 101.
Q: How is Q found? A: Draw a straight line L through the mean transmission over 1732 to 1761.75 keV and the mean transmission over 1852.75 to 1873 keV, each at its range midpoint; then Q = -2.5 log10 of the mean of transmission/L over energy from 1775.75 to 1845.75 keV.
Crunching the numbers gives 0.068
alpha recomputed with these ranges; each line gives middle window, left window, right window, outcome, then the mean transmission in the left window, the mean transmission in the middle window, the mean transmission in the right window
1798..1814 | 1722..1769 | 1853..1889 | 0.253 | 131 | 102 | 126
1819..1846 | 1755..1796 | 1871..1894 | 0.030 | 130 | 125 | 127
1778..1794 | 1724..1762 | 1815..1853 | -0.019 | 131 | 130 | 125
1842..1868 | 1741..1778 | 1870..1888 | -0.033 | 129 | 130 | 126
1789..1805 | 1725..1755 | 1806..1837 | 0.034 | 131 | 115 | 113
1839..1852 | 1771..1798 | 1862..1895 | -0.051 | 129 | 133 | 126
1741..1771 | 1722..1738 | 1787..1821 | 0.006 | 139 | 128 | 110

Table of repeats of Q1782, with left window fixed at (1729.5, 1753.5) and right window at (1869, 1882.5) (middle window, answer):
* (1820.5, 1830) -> 0.057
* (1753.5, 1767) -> 0.002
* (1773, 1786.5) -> -0.022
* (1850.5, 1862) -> -0.032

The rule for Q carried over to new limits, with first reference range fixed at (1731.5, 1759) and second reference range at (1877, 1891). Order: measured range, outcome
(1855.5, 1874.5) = 0.02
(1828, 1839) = 0.01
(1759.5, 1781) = -0.03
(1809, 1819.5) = 0.25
